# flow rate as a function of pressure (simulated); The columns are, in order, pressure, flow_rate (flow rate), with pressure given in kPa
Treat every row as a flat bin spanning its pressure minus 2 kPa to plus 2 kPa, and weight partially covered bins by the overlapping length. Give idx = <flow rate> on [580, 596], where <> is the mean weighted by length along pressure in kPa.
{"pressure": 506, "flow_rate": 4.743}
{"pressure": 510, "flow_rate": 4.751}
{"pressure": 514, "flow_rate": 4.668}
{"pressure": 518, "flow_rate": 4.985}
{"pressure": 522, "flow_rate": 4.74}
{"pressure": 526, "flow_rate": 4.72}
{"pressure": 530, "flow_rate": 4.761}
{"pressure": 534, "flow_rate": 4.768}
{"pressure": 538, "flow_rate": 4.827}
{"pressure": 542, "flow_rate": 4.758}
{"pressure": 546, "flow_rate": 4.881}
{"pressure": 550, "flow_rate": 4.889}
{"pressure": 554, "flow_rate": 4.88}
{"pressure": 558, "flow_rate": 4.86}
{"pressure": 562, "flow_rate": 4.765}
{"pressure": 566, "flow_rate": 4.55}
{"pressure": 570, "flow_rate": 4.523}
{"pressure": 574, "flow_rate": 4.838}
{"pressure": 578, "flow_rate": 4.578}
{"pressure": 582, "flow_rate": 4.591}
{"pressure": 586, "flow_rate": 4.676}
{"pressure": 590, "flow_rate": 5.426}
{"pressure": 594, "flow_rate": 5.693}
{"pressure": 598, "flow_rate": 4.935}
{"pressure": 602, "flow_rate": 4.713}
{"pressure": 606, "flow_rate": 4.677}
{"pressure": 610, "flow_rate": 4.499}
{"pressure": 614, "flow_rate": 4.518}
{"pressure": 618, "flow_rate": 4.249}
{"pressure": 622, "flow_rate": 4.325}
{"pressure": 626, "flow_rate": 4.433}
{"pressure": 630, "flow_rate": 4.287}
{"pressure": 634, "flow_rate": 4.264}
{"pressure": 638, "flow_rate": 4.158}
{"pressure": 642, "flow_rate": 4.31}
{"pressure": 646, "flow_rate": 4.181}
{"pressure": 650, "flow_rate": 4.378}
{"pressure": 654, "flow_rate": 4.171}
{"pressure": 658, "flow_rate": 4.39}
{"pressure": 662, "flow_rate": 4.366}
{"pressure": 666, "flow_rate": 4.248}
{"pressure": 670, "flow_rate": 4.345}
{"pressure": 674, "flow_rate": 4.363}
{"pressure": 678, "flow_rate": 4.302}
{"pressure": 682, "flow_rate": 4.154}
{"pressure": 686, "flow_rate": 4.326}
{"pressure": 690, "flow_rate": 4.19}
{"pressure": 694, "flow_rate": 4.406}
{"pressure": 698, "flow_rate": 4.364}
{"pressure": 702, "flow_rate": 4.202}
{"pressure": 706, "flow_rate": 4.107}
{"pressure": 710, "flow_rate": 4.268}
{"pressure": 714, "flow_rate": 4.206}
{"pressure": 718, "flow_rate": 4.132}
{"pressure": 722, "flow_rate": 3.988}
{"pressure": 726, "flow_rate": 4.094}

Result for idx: 5.1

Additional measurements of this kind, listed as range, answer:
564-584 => 4.62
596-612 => 4.71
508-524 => 4.79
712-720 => 4.17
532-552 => 4.82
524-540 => 4.77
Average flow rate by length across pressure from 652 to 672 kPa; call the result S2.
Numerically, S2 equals 4.3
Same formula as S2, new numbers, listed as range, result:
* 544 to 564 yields 4.85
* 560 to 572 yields 4.61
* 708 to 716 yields 4.24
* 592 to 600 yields 5.31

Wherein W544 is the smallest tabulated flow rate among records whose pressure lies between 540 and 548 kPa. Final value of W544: 4.758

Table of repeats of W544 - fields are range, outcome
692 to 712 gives 4.107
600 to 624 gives 4.249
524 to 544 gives 4.72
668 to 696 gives 4.154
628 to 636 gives 4.264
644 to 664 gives 4.171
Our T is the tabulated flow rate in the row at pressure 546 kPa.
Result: 4.881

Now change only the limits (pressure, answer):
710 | 4.268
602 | 4.713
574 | 4.838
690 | 4.19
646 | 4.181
